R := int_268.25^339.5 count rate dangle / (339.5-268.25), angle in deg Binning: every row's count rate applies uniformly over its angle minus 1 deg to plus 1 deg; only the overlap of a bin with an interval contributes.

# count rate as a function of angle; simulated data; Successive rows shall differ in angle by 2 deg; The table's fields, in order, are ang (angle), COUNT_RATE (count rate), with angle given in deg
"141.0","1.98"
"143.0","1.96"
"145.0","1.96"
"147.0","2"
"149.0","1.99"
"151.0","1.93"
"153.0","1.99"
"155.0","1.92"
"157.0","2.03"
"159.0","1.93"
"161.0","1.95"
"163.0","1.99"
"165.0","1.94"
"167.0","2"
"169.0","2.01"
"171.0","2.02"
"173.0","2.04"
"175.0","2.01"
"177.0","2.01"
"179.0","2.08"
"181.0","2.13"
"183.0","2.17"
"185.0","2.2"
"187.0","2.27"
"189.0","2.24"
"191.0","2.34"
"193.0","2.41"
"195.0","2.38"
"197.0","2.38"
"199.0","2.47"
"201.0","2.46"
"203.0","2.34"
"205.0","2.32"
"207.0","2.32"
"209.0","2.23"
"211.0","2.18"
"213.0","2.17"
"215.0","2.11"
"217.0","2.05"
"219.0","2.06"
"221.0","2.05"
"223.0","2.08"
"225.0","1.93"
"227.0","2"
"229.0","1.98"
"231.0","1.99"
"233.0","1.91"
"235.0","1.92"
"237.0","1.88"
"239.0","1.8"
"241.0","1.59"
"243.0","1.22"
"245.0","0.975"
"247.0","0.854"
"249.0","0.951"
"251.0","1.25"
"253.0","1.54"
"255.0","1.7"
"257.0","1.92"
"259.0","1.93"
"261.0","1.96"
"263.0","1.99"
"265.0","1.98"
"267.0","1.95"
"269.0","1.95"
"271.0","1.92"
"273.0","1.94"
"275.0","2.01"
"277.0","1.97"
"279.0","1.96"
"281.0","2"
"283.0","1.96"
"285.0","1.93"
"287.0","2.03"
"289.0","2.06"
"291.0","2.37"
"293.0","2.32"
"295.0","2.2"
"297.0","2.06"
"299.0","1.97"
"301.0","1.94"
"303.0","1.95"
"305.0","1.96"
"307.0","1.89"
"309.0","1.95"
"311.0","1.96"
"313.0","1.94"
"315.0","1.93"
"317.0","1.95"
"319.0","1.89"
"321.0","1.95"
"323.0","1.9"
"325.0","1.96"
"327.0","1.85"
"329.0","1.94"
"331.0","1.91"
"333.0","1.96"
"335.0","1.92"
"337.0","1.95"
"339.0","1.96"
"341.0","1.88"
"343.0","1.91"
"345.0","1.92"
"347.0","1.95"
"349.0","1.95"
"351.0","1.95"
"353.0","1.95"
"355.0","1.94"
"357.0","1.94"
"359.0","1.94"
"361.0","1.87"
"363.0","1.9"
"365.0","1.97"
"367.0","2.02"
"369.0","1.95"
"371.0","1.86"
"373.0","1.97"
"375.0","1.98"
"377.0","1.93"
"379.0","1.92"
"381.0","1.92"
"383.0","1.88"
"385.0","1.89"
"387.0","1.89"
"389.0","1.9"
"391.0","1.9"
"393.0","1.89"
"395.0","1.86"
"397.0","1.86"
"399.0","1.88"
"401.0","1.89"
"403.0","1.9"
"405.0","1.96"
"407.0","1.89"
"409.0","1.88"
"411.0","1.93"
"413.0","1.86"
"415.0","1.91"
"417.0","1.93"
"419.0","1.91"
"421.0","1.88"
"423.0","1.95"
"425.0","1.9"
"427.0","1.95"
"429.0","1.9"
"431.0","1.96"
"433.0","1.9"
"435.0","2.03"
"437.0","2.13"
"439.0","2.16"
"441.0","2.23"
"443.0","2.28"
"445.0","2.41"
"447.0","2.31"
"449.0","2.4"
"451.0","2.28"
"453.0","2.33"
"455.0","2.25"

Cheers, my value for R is 1.98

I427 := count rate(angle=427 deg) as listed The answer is 1.95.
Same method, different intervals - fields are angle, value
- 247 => 0.854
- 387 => 1.89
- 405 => 1.96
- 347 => 1.95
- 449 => 2.4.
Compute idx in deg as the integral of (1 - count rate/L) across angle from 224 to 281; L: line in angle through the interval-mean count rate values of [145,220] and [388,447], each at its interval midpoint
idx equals 9.1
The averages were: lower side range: 2.13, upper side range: 1.97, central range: 1.75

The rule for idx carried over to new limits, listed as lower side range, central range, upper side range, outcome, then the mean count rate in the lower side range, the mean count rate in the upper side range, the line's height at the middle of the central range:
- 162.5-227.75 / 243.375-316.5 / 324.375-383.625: 6.3 deg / 2.17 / 1.93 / 2.04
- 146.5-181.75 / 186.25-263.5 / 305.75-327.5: 0.8 deg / 2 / 1.93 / 1.97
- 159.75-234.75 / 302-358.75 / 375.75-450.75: 3.0 deg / 2.14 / 1.98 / 2.04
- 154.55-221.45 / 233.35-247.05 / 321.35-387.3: 3.7 deg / 2.16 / 1.93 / 2.08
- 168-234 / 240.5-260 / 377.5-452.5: 6.7 deg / 2.16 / 1.99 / 2.12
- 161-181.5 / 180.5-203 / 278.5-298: -3.2 deg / 2.02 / 2.09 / 2.03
